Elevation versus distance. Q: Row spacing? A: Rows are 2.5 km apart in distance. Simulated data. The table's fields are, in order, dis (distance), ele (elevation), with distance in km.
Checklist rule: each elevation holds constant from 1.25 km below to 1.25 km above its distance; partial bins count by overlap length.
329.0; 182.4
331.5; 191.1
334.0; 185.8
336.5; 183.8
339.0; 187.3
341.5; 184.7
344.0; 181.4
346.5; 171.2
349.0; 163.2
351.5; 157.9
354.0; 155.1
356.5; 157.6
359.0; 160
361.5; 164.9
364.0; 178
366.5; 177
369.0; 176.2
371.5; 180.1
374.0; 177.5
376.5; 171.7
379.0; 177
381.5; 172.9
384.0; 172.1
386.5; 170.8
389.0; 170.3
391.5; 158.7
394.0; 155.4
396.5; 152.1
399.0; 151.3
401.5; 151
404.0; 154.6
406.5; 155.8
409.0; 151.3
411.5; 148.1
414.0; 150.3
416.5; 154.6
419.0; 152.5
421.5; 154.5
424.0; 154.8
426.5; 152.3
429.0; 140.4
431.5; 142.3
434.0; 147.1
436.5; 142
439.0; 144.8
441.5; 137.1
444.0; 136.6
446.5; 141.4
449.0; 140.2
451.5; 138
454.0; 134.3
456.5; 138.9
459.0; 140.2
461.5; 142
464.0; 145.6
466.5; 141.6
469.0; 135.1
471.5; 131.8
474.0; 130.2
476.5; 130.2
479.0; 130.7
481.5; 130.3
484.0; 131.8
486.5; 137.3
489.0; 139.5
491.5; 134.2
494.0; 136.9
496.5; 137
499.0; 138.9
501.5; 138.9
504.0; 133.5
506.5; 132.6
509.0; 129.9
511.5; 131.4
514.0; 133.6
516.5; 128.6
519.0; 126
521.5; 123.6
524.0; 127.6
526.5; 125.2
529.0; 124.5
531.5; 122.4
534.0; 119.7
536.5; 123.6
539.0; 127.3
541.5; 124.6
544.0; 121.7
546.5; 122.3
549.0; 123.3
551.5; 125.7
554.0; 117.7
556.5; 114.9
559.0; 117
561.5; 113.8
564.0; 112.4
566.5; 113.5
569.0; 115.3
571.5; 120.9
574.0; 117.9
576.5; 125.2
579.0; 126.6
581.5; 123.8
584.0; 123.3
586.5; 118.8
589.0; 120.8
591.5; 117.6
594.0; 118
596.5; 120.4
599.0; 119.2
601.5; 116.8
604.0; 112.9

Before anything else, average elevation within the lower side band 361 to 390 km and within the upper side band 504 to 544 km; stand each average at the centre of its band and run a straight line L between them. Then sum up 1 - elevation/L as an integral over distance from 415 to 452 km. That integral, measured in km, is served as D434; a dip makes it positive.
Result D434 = 2.5 km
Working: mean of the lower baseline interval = 174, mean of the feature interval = 145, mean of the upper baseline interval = 127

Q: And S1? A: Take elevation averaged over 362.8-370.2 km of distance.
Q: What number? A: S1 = 177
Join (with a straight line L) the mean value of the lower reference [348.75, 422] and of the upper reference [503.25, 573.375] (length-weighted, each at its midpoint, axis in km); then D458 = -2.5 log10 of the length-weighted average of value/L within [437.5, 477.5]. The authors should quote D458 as 0.05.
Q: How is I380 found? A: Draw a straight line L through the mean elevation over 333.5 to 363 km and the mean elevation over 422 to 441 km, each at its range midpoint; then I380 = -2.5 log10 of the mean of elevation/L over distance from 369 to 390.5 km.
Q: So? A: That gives -0.08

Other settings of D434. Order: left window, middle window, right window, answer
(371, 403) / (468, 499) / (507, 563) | 1.0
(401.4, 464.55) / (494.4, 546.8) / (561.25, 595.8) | 0.6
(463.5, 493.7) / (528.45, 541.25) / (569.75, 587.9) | 0.4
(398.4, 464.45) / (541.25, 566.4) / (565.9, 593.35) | 1.2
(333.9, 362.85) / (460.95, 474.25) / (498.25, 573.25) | 0.3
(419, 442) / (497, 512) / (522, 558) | -0.4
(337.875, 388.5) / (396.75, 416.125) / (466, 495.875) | 0.7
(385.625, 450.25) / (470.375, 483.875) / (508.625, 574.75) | 0.6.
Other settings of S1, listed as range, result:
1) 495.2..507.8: 136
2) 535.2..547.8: 124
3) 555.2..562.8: 115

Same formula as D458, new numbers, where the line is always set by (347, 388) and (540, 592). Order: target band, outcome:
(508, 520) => 0.02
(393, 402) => 0.07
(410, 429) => 0.03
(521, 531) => 0.04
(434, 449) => 0.08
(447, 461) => 0.07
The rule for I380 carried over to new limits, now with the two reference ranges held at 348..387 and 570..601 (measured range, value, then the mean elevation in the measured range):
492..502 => 0.024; 138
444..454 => 0.094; 139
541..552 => 0.054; 123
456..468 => 0.050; 142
